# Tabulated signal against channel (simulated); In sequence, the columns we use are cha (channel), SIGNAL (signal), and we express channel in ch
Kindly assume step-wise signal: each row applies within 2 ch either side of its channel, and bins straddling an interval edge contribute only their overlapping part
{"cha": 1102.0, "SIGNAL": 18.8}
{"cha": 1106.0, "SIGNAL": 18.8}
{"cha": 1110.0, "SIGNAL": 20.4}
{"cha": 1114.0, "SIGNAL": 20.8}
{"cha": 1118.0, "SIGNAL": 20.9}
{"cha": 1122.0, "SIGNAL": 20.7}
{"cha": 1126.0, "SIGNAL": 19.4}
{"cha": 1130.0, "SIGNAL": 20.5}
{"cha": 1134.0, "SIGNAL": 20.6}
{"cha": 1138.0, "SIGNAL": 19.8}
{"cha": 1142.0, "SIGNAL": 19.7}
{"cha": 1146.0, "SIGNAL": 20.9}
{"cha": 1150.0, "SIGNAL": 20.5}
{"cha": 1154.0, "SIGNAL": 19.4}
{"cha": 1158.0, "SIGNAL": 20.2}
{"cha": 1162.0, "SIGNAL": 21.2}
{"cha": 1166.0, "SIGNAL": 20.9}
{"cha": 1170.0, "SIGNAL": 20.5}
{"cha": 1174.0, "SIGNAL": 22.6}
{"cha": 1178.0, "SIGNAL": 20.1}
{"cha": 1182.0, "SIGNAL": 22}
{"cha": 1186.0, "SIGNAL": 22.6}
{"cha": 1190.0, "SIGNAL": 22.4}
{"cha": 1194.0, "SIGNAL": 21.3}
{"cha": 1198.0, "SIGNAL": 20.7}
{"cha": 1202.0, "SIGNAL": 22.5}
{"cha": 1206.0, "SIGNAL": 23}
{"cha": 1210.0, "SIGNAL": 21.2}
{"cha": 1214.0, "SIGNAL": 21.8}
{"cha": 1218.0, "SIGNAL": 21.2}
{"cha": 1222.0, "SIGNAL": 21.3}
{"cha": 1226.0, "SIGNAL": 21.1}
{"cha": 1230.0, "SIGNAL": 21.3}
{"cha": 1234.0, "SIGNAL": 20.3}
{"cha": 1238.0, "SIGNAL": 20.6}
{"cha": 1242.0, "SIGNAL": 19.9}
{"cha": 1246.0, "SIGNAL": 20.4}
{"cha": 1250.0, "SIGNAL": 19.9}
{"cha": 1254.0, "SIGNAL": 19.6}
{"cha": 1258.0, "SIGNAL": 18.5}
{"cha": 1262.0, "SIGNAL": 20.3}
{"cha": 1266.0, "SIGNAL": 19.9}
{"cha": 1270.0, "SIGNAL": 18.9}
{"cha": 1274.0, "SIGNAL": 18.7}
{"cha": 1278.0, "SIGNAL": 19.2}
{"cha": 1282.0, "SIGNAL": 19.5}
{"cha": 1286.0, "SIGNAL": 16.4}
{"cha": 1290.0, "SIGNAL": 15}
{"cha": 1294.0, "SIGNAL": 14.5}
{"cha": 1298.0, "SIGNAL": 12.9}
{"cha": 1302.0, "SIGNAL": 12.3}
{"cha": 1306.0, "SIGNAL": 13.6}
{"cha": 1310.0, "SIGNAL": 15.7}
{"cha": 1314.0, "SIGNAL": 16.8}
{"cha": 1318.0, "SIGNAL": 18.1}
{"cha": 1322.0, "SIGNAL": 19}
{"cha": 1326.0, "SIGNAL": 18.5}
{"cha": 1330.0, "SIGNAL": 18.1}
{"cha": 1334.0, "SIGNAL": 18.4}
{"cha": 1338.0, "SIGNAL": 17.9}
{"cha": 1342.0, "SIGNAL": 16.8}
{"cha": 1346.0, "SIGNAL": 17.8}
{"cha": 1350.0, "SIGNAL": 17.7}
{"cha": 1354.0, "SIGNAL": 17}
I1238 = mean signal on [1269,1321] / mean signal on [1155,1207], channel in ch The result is 0.8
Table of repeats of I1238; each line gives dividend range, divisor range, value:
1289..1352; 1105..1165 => 0.81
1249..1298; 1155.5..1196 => 0.85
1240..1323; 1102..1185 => 0.86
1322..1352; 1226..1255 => 0.88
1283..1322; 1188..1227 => 0.71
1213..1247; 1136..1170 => 1.03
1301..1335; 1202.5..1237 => 0.78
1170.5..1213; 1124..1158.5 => 1.08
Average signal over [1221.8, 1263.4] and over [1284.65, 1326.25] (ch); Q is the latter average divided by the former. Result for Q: 0.77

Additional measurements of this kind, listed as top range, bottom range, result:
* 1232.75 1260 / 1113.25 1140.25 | 0.98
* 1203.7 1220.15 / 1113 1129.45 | 1.07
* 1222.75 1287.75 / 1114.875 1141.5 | 0.97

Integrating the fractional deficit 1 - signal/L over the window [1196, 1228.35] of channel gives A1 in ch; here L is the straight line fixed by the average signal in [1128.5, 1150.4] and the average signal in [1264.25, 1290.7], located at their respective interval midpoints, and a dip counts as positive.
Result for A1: -3.86 ch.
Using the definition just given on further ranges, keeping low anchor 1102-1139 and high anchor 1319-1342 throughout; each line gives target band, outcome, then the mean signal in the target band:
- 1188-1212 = -3.00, 21.9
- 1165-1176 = -0.94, 21.4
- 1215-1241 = -2.43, 21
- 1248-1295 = 0.82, 18.4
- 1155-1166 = -0.47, 20.6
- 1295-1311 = 4.27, 13.5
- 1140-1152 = -0.27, 20.4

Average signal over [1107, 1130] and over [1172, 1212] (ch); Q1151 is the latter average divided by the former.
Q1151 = 1.07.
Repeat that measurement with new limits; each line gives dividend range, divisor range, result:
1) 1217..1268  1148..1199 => 0.96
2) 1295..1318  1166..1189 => 0.68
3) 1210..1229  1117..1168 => 1.05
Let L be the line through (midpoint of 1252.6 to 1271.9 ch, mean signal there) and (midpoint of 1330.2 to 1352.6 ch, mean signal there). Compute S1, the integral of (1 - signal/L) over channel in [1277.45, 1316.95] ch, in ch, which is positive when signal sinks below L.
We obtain 6.7 ch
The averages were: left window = 19.4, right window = 17.7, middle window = 15.5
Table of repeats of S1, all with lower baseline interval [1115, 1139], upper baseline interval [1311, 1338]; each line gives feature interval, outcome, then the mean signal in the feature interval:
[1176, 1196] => -2.0 ch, 21.7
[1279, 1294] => 1.4 ch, 16.8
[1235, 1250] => -1.0 ch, 20.2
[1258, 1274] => -0.6 ch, 19.4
